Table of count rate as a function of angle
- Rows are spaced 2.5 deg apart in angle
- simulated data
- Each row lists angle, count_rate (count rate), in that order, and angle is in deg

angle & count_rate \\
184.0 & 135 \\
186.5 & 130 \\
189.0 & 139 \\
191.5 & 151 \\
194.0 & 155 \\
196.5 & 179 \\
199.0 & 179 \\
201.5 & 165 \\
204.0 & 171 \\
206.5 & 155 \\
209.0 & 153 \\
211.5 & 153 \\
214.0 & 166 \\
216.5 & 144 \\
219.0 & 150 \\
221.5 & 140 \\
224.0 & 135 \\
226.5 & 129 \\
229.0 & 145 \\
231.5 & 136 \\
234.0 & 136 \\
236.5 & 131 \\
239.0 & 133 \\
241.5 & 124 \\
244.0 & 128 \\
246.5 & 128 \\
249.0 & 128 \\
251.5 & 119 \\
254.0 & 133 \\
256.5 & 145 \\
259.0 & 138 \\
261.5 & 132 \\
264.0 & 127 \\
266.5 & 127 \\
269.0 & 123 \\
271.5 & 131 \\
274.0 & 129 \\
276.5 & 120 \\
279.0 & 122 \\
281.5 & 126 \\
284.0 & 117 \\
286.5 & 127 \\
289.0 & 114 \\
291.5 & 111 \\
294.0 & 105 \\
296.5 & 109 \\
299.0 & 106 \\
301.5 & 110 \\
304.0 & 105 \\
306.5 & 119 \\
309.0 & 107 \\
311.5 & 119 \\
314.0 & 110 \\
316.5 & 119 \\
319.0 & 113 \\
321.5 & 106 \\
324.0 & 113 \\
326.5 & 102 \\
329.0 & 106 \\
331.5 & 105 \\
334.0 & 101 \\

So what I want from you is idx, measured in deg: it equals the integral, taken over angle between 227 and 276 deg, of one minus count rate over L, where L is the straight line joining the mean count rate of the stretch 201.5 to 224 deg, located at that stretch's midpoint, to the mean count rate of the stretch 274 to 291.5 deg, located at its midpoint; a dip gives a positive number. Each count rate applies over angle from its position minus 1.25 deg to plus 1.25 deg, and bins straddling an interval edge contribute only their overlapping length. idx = 1.5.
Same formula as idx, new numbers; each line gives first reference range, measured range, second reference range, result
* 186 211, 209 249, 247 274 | 1.66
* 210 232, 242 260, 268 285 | 0.34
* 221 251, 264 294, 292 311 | -1.22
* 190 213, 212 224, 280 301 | 0.37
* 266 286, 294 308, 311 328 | 0.90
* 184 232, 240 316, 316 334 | 2.48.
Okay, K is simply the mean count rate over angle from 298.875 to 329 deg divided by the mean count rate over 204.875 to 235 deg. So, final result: 0.76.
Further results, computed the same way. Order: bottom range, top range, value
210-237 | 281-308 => 0.79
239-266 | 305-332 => 0.85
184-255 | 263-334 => 0.80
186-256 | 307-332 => 0.77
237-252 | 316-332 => 0.86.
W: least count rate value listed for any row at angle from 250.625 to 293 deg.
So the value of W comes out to 111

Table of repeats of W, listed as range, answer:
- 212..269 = 119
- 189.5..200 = 151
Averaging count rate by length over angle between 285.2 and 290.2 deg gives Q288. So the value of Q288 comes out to 121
